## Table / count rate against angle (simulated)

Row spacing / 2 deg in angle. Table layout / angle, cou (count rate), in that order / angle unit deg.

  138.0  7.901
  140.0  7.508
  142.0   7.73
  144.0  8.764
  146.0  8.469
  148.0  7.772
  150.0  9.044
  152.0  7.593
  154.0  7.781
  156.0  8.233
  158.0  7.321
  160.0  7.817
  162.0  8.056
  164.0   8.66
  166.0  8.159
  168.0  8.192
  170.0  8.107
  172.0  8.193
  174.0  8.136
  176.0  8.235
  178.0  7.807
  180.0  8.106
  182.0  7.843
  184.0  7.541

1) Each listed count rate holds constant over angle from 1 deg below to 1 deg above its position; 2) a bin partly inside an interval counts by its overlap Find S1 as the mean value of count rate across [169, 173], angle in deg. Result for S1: 8.15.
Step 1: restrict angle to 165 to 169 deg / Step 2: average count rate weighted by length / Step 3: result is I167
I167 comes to 8.18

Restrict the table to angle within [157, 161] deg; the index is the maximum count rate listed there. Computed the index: 7.817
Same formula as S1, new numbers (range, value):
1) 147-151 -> 8.41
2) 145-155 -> 8.13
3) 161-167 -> 8.29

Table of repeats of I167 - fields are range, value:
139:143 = 7.62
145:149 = 8.12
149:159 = 7.99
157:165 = 7.96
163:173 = 8.26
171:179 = 8.09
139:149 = 8.05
